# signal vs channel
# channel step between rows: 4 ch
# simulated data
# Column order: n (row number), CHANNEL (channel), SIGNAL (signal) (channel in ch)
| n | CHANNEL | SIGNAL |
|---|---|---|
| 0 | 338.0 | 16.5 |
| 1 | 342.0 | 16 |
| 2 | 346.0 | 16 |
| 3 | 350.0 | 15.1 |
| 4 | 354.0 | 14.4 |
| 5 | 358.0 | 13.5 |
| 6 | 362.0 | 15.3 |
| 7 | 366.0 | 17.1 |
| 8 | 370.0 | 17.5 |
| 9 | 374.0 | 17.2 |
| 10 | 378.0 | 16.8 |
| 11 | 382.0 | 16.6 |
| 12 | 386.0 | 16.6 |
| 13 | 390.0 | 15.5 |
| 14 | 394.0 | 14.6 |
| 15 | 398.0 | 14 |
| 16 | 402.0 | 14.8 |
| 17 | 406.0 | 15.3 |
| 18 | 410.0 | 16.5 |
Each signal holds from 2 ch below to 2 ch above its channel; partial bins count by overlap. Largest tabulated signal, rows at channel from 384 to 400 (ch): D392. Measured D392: 16.6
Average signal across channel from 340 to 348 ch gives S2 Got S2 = 16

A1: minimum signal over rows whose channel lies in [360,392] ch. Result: 15.3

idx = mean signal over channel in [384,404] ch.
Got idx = 15.1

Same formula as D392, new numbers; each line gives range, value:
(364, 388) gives 17.5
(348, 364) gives 15.3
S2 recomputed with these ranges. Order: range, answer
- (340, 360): 15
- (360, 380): 16.8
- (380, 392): 16.2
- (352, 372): 15.6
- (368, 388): 16.9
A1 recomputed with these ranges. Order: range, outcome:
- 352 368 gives 13.5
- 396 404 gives 14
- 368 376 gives 17.2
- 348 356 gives 14.4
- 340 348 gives 16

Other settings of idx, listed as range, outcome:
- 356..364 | 14.4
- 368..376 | 17.4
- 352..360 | 13.9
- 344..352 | 15.6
